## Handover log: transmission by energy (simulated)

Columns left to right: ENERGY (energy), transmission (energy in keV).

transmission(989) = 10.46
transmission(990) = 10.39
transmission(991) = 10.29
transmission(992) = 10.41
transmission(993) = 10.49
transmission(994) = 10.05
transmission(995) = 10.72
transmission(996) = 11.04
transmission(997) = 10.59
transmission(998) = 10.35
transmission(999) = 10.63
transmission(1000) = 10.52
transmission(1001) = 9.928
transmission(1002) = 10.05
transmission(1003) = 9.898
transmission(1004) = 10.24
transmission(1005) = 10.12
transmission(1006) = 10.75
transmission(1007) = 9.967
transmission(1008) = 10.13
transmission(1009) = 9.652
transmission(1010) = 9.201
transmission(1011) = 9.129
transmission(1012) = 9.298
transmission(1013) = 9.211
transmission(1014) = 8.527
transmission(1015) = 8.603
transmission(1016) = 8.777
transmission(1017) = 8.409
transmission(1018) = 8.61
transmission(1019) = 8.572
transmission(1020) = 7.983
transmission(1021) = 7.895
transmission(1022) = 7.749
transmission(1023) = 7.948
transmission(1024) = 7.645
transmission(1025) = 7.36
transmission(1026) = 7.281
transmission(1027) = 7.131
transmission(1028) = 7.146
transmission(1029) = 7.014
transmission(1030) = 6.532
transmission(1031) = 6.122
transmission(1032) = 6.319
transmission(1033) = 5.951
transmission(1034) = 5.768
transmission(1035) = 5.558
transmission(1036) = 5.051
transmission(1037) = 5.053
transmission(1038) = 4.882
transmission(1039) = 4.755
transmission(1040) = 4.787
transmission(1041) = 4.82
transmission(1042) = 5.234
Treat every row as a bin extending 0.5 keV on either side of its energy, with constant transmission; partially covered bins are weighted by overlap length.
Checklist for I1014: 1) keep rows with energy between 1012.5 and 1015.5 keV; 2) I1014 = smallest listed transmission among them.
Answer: 8.527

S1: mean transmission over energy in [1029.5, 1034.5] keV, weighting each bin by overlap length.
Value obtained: 6.14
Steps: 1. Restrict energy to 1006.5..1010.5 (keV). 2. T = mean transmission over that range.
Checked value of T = 9.74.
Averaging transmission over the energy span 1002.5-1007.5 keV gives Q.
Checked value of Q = 10.2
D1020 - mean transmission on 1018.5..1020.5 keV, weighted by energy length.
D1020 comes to 8.28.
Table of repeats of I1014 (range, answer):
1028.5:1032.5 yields 6.122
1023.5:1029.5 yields 7.014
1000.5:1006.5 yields 9.898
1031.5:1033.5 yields 5.951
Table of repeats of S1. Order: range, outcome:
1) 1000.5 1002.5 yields 9.99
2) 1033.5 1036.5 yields 5.46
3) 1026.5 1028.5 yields 7.14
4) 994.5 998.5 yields 10.7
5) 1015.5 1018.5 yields 8.6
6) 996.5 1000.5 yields 10.5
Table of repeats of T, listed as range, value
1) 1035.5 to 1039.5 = 4.94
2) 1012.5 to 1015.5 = 8.78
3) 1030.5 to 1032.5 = 6.22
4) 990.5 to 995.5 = 10.4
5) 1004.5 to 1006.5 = 10.4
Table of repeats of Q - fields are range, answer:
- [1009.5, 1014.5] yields 9.07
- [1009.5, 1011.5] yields 9.16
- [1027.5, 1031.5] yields 6.7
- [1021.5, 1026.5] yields 7.6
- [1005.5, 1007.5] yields 10.4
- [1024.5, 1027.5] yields 7.26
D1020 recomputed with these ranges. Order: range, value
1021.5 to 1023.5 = 7.85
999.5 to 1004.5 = 10.1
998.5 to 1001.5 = 10.4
